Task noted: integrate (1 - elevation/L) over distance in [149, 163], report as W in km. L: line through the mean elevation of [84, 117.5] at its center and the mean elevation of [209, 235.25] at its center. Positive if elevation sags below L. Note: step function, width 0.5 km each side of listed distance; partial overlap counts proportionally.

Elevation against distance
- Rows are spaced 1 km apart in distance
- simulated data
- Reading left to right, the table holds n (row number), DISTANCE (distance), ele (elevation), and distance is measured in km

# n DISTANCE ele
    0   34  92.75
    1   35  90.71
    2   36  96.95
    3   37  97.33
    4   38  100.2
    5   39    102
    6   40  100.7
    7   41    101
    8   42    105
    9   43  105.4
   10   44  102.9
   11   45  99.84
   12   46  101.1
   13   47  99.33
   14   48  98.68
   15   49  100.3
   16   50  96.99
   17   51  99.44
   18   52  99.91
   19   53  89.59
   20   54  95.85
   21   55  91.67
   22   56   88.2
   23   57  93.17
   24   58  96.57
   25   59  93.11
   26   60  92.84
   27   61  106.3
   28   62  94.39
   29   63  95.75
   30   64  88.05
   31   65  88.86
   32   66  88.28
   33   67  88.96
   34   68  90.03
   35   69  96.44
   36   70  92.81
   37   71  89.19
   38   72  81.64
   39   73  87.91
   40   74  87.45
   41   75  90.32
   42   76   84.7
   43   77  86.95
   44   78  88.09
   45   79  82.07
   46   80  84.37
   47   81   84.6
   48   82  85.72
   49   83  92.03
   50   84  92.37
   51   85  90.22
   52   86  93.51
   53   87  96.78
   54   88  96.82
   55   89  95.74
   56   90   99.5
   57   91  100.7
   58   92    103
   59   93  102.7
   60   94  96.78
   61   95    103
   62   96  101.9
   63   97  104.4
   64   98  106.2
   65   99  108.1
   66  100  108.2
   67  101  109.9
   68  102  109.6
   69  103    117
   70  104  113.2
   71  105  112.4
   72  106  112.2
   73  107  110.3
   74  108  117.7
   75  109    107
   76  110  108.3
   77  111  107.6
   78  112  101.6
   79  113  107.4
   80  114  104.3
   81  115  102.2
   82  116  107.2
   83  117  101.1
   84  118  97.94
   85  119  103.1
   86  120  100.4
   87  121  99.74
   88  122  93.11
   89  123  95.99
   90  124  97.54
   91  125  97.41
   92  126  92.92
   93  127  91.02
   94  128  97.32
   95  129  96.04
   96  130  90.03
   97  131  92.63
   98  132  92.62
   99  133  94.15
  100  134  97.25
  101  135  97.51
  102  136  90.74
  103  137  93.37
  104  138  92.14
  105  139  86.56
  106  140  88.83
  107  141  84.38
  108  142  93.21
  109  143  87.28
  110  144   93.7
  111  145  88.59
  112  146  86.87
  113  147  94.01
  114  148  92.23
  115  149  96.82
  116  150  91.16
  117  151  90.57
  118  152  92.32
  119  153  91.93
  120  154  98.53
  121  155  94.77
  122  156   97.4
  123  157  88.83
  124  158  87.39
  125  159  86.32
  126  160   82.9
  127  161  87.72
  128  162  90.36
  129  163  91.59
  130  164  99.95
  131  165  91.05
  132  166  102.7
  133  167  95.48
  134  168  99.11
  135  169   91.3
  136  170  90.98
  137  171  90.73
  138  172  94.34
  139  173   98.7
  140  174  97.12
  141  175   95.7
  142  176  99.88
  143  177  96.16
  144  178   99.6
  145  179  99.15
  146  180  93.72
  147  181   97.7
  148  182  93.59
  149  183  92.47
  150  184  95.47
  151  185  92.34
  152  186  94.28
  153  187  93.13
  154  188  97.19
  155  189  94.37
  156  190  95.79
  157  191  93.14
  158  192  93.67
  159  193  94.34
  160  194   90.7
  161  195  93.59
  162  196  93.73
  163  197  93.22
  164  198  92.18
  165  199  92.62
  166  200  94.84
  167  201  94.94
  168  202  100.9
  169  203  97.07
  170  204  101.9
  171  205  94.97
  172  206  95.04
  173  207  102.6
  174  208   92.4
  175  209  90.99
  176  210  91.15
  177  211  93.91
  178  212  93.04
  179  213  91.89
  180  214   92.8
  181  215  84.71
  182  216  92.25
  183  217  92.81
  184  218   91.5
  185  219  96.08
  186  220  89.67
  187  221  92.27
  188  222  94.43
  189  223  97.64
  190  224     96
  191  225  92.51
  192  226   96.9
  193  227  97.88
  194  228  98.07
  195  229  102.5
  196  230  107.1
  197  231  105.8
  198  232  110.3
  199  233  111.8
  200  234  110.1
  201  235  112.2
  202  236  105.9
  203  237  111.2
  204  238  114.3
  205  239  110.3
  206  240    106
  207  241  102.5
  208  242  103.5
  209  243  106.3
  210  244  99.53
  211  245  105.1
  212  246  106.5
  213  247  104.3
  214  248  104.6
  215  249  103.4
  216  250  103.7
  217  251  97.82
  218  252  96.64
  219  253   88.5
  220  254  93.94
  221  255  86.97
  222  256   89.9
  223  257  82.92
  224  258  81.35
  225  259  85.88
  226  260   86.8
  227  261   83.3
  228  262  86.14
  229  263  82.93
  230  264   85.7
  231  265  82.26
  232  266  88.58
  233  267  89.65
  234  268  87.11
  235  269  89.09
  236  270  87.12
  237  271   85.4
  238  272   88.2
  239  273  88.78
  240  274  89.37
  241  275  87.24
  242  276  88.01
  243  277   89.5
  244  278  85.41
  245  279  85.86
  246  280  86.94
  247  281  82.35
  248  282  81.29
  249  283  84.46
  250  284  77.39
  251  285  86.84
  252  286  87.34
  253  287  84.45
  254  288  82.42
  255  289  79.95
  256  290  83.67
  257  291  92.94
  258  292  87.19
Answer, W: 1.41 km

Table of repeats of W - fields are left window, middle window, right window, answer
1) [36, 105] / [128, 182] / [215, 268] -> 2.07 km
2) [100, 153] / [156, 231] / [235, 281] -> 1.21 km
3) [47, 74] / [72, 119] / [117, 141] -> -2.94 km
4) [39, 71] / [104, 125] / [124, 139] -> -2.24 km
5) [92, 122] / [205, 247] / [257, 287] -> -3.85 km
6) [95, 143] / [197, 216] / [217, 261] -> 1.03 km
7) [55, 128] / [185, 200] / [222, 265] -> 0.71 km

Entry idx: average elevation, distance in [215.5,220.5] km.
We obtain 92.5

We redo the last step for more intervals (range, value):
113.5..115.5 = 103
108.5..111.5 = 108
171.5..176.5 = 97.1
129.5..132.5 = 91.8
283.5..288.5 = 83.7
